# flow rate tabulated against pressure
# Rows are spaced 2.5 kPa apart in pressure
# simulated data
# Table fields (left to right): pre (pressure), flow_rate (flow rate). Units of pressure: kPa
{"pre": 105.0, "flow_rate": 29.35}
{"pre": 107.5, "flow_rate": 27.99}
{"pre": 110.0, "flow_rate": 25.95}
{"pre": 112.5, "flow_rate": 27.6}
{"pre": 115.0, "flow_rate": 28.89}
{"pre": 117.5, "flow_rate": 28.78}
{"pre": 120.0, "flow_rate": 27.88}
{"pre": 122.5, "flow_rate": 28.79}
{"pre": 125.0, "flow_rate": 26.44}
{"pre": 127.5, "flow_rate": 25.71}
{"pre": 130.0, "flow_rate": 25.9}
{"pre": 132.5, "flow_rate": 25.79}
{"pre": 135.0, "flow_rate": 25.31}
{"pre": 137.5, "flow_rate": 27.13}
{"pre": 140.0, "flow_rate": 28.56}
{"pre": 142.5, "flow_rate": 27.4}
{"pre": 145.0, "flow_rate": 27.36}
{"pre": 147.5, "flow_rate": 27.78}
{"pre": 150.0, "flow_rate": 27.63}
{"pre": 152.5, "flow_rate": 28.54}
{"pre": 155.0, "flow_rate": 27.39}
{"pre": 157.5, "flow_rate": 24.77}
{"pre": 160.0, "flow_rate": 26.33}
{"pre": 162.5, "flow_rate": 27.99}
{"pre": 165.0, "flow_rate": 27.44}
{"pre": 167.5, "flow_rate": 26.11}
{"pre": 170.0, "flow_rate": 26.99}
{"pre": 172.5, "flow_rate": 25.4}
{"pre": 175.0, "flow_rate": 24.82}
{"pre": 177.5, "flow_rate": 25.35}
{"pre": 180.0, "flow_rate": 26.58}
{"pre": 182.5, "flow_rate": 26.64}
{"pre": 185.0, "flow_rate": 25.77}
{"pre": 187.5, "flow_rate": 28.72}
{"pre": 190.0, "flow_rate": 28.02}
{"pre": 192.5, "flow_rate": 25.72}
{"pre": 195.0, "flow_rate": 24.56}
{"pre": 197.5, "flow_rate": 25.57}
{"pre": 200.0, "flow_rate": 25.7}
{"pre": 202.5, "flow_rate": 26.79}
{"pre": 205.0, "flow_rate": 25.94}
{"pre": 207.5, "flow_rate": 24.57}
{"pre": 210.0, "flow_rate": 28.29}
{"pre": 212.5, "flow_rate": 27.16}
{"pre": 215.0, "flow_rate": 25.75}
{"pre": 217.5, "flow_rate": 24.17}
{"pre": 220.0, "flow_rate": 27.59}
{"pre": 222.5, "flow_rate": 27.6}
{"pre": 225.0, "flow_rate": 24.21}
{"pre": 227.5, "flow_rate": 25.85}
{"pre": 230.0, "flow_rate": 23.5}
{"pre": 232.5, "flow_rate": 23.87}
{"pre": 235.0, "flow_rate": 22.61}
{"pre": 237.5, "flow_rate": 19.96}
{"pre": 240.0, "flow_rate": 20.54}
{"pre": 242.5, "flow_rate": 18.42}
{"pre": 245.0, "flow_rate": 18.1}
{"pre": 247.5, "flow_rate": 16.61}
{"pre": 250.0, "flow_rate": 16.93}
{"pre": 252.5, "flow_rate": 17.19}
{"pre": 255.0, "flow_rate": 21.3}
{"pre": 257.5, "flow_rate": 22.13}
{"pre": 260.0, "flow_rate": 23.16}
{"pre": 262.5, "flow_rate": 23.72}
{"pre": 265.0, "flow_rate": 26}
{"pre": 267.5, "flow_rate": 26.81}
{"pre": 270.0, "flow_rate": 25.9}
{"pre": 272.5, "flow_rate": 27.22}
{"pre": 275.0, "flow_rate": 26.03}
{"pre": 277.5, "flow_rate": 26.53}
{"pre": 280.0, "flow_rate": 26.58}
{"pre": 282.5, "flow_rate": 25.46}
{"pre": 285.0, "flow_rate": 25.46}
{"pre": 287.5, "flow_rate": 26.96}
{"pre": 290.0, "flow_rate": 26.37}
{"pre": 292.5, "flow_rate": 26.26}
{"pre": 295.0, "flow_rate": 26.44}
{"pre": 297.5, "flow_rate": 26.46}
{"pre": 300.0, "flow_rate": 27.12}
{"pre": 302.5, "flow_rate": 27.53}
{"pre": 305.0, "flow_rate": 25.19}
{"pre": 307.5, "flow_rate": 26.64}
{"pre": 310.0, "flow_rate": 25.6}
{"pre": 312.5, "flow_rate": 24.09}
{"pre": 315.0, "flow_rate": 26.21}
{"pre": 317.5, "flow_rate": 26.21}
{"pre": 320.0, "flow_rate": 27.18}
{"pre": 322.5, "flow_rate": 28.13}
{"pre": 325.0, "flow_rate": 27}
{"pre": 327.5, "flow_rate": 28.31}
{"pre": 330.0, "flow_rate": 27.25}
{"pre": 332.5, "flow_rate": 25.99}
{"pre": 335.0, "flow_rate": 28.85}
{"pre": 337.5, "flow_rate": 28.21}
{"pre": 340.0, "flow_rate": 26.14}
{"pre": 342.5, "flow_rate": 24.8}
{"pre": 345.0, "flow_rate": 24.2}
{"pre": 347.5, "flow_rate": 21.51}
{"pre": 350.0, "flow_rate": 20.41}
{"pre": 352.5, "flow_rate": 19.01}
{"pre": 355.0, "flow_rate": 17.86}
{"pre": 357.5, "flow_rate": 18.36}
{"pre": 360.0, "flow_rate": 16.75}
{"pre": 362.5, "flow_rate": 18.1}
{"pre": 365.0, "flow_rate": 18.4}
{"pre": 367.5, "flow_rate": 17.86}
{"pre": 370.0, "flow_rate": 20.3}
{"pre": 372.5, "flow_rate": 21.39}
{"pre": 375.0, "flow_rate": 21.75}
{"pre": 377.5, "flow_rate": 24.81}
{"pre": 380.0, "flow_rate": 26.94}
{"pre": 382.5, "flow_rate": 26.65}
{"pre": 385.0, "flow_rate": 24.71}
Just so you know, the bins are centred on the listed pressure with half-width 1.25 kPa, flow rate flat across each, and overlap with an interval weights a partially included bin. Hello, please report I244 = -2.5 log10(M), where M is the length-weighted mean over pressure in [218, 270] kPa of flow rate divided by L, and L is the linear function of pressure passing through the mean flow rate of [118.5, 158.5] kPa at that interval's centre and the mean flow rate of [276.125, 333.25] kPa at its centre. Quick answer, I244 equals 0.19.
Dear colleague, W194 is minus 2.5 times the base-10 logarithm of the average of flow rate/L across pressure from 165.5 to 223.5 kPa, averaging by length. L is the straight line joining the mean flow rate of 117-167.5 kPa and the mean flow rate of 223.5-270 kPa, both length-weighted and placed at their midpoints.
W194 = -0.08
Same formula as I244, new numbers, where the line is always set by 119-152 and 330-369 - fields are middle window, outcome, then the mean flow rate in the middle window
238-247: 0.28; 18.9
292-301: -0.15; 26.6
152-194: -0.02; 26.6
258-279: -0.07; 25.6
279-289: -0.11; 26.1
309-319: -0.13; 25.6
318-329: -0.22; 27.5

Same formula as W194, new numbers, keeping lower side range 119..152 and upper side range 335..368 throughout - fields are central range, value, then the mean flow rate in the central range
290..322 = -0.17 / 26.3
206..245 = 0.03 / 24.1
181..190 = -0.06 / 27.2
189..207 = -0.02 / 26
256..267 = -0.01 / 23.9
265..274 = -0.13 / 26.5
